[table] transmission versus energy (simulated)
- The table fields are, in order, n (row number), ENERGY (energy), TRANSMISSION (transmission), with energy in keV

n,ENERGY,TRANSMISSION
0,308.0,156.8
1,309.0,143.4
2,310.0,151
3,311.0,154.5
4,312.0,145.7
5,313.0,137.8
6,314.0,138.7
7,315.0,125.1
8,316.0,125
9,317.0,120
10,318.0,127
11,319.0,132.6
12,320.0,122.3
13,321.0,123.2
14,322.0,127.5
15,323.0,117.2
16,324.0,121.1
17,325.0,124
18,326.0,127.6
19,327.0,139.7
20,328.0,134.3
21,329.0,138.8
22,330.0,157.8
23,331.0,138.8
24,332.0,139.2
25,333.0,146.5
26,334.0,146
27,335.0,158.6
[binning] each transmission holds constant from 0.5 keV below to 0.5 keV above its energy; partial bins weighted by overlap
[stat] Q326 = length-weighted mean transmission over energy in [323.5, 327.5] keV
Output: 128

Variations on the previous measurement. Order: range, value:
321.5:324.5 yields 122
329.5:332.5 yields 145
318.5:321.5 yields 126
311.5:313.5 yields 142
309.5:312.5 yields 150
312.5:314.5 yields 138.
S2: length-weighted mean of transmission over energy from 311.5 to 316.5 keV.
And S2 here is 134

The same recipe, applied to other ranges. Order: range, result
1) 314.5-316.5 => 125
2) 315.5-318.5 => 124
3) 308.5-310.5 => 147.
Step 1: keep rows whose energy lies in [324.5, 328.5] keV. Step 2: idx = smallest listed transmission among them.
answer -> 124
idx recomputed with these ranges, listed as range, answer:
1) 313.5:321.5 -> 120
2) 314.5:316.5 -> 125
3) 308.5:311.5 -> 143.4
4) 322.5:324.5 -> 117.2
